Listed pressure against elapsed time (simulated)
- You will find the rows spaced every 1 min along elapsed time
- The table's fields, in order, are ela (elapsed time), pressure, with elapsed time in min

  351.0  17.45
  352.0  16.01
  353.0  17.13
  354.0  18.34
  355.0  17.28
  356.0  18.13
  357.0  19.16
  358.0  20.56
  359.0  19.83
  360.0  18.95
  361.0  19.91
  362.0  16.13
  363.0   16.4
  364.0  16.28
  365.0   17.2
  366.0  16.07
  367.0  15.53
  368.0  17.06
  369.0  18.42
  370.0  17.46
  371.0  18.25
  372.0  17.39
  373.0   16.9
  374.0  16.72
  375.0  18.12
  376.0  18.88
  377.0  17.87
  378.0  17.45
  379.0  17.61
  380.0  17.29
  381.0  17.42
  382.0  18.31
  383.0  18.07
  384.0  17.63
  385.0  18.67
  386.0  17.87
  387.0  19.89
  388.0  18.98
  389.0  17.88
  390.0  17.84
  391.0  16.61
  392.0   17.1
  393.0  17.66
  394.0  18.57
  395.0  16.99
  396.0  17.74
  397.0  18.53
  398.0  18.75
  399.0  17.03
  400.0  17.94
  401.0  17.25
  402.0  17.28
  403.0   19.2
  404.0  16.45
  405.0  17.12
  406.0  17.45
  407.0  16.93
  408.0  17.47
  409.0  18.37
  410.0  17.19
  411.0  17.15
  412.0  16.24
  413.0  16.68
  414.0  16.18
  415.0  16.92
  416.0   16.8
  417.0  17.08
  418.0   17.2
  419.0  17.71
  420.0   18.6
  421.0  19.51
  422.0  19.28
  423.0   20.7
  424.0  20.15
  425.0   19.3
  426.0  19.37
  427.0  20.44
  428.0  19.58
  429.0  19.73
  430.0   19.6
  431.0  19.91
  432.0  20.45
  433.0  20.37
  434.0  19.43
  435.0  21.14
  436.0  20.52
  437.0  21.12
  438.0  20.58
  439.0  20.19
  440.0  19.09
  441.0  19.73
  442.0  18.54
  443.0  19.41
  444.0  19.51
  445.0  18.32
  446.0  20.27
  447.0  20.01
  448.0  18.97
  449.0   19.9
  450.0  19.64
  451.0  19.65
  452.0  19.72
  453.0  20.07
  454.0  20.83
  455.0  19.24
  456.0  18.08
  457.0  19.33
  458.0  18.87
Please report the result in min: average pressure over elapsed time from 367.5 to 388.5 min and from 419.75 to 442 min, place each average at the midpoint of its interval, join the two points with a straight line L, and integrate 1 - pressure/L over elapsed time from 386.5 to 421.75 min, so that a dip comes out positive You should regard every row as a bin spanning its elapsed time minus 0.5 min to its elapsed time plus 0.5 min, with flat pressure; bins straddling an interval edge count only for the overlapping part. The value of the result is 2.4 min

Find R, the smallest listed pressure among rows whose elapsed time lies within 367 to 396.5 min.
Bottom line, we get 15.53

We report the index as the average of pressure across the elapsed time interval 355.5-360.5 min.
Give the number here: 19.3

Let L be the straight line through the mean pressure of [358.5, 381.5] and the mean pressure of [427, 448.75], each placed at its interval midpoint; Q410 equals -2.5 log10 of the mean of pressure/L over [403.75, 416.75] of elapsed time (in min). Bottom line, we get 0.11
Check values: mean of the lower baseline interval 17.5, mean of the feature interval 17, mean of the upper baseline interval 19.8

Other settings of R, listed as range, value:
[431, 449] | 18.32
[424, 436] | 19.3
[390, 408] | 16.45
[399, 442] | 16.18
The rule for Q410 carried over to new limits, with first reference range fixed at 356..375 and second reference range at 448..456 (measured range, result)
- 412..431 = 0.025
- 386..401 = 0.024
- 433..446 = -0.024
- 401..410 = 0.068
